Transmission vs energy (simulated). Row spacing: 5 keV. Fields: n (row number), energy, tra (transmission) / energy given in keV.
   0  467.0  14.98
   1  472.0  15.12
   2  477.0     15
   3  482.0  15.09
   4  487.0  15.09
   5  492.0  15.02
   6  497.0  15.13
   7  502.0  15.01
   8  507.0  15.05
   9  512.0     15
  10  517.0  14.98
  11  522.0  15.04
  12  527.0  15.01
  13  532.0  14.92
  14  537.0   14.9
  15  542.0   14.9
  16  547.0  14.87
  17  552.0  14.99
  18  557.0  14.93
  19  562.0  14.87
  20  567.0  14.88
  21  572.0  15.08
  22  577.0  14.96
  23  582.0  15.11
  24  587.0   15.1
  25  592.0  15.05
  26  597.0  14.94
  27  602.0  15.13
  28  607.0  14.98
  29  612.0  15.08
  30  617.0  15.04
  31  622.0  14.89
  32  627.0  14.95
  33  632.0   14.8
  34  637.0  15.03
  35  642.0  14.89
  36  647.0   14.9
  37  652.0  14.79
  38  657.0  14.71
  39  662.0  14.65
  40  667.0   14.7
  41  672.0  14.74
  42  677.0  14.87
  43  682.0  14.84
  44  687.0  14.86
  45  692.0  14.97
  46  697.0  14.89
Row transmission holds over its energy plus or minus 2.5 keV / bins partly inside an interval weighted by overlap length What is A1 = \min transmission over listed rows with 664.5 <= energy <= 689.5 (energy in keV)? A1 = 14.7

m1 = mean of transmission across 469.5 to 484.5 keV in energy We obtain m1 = 15.1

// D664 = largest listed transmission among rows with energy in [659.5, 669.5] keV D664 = 14.7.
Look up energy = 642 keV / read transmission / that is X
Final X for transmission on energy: 14.89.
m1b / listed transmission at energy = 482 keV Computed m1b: 15.09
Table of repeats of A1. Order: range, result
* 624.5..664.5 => 14.65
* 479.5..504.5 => 15.01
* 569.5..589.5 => 14.96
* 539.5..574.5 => 14.87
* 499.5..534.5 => 14.92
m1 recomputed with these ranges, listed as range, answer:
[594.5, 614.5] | 15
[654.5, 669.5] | 14.7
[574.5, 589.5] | 15.1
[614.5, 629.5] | 15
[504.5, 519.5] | 15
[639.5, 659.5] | 14.8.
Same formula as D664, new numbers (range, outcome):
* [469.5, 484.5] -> 15.12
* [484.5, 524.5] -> 15.13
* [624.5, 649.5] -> 15.03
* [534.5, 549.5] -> 14.9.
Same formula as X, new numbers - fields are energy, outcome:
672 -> 14.74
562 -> 14.87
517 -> 14.98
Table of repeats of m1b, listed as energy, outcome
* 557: 14.93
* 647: 14.9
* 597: 14.94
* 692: 14.97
